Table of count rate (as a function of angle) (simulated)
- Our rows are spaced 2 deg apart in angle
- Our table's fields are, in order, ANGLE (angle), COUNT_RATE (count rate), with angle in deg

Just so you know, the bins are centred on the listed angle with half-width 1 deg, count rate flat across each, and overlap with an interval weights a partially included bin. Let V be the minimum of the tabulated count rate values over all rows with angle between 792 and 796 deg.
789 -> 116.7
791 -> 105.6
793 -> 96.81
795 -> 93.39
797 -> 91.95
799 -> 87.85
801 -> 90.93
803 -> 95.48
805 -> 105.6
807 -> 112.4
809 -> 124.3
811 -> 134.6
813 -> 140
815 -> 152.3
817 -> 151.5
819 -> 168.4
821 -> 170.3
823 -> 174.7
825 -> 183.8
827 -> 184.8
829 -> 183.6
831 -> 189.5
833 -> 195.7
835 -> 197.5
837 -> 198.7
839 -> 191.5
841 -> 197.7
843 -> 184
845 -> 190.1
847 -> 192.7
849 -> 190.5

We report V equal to 93.39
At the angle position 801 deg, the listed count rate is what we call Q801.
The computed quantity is 90.93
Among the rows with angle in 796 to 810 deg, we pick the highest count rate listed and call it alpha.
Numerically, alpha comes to 124.3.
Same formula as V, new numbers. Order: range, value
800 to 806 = 90.93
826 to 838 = 183.6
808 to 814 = 124.3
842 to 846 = 184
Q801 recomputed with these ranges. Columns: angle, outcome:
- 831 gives 189.5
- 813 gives 140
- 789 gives 116.7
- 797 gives 91.95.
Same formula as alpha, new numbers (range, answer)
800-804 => 95.48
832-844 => 198.7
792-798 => 96.81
